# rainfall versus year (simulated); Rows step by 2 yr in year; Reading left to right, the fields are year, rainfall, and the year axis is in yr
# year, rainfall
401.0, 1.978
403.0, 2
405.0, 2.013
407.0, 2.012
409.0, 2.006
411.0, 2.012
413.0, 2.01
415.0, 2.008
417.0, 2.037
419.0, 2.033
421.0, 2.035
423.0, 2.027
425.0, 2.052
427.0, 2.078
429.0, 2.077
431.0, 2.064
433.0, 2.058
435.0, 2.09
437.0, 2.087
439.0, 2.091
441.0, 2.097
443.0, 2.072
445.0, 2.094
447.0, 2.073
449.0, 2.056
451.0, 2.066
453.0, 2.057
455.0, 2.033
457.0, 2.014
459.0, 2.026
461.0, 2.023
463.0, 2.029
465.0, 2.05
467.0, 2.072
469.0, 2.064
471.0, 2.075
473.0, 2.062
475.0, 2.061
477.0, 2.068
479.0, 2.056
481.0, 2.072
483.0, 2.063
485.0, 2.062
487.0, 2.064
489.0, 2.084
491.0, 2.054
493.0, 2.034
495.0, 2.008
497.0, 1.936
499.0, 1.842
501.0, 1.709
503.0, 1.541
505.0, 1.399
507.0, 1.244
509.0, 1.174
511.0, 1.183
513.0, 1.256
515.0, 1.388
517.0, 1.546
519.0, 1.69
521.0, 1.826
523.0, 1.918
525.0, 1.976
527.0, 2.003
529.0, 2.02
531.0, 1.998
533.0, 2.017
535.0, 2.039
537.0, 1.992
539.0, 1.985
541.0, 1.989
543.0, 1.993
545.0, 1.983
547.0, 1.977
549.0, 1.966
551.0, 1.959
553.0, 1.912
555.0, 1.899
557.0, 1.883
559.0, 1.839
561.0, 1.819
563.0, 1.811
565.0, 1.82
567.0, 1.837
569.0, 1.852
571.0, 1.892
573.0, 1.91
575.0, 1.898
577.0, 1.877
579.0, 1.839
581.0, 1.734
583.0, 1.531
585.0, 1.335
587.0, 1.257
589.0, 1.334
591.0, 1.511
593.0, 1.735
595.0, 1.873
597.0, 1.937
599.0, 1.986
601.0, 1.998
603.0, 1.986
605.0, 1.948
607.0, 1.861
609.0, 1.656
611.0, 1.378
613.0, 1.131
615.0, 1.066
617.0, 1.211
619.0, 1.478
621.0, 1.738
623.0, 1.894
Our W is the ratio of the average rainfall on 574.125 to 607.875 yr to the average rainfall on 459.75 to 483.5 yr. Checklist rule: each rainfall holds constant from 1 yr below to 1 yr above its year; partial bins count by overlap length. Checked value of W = 0.8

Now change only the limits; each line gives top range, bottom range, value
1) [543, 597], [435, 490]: 0.87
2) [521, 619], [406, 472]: 0.88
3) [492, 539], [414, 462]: 0.84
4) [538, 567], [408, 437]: 0.94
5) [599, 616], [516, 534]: 0.87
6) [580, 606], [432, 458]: 0.82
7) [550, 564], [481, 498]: 0.92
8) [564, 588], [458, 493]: 0.84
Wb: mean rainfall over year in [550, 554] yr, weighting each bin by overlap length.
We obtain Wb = 1.94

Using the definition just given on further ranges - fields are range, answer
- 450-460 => 2.04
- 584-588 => 1.3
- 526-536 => 2.02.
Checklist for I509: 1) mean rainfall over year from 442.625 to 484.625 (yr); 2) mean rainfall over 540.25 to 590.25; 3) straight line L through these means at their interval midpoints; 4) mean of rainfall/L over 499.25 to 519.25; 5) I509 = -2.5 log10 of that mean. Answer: 0.34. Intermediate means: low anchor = 2.06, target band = 1.42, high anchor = 1.8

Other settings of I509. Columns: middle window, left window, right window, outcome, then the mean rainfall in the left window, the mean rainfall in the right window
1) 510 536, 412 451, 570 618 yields 0.04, 2.06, 1.66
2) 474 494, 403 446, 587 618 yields -0.08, 2.05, 1.63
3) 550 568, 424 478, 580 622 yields -0.08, 2.06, 1.6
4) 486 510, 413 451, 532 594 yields 0.11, 2.06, 1.82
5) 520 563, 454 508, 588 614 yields -0.07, 1.95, 1.72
